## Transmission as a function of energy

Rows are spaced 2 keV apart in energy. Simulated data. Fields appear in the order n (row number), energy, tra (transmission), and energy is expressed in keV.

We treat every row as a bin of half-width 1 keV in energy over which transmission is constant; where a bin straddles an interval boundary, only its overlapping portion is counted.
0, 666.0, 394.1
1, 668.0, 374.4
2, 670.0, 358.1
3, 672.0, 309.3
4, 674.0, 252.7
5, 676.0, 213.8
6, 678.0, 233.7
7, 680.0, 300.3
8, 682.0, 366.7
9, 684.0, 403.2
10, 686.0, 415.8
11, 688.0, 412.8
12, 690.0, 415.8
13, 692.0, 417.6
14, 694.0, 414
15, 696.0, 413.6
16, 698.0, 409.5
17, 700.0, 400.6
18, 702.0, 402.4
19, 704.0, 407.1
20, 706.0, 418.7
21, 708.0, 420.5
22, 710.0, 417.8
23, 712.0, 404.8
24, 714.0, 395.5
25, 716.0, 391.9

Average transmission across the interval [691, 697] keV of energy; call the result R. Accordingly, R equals 415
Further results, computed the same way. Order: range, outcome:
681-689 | 400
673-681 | 250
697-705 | 405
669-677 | 283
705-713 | 415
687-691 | 414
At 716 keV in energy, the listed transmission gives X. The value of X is 391.9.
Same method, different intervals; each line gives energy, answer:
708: 420.5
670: 358.1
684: 403.2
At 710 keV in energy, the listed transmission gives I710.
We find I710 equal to 417.8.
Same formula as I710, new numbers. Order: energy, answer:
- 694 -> 414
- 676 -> 213.8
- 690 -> 415.8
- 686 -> 415.8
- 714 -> 395.5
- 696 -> 413.6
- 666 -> 394.1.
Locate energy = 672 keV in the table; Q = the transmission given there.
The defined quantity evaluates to 309.3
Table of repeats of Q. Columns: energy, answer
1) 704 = 407.1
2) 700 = 400.6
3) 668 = 374.4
